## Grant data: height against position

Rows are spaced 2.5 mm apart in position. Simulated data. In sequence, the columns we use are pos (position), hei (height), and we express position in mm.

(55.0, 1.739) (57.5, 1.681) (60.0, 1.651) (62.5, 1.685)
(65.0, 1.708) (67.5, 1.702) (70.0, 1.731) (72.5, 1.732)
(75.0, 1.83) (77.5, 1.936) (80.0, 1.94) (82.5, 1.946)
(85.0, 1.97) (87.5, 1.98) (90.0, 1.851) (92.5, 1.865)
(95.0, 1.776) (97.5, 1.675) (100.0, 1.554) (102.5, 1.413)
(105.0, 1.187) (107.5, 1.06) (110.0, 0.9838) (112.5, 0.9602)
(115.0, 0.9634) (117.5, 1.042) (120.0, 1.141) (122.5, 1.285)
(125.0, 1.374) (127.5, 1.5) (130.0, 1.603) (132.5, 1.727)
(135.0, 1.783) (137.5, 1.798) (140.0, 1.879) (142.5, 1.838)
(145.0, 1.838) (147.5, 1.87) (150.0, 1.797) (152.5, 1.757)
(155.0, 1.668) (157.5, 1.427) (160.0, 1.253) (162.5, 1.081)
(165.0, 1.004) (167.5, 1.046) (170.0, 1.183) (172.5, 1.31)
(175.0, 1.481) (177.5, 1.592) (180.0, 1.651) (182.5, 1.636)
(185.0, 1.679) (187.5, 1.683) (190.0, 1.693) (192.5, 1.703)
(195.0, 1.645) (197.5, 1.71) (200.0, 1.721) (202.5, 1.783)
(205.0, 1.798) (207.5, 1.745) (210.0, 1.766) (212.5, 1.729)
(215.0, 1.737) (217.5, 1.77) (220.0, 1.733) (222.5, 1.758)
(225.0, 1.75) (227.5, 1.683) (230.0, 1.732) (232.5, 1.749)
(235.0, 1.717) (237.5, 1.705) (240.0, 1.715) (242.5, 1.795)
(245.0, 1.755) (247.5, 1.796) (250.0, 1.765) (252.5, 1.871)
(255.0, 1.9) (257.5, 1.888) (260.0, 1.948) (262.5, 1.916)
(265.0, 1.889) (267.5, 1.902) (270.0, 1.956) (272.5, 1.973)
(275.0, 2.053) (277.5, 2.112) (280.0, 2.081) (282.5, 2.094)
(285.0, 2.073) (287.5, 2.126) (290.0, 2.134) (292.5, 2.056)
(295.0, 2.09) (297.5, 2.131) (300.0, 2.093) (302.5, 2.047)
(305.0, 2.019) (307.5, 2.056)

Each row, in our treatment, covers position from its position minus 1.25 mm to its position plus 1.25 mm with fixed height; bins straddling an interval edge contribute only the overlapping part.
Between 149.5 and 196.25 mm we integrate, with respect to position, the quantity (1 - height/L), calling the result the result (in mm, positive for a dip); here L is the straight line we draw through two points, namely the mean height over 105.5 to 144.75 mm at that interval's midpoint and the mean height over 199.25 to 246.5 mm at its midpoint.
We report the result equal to 2.59 mm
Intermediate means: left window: 1.4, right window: 1.74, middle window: 1.48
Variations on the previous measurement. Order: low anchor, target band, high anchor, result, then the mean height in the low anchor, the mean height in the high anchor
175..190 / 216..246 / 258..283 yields 1.49 mm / 1.64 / 1.99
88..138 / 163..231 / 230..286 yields 3.49 mm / 1.43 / 1.89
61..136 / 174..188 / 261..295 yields 1.25 mm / 1.56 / 2.03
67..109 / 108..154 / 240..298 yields 7.07 mm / 1.71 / 1.96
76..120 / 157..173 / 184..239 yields 4.62 mm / 1.53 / 1.73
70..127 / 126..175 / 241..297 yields 3.28 mm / 1.53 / 1.96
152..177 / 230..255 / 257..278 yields 0.46 mm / 1.32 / 1.96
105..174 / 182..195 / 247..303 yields -0.45 mm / 1.41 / 2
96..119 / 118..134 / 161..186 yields -2.18 mm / 1.21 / 1.36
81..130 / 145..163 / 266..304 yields 0.29 mm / 1.46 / 2.06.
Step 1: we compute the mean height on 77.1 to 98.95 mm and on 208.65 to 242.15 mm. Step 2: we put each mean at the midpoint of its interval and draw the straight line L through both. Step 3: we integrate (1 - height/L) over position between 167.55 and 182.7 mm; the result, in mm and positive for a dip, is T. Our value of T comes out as 3.0 mm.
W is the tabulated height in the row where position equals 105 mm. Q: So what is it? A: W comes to 1.187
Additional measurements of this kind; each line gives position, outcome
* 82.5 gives 1.946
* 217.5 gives 1.77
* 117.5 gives 1.042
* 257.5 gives 1.888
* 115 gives 0.9634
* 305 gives 2.019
